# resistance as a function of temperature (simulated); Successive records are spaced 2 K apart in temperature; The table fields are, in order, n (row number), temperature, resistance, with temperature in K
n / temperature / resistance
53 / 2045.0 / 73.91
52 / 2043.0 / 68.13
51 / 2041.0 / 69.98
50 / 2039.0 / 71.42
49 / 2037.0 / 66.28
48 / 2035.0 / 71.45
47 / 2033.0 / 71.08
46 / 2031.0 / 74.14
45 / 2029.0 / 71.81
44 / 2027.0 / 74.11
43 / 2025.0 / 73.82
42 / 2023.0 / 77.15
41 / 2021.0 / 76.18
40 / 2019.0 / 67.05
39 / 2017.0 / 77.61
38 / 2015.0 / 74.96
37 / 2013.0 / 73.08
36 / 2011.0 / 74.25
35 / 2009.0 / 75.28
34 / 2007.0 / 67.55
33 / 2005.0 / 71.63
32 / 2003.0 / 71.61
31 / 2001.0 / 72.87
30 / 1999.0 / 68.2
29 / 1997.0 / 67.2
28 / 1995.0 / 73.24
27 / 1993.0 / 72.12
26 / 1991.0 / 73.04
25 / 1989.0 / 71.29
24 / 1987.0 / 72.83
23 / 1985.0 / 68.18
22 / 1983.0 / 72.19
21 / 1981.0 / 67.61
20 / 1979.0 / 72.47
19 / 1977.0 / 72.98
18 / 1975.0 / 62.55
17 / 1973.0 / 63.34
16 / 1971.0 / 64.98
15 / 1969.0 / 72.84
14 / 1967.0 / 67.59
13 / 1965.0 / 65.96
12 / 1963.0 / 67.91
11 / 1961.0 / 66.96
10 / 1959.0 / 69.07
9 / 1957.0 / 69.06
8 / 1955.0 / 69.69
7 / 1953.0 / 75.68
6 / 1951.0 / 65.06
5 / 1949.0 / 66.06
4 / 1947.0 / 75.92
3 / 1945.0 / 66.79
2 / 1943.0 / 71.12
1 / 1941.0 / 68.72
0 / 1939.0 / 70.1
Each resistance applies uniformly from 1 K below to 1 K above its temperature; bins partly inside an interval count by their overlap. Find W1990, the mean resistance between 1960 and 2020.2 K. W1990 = 70.3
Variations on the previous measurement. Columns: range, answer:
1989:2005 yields 71.2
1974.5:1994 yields 70.7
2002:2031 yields 73.3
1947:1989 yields 68.9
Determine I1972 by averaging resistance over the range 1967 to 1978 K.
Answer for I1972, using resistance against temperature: 67.4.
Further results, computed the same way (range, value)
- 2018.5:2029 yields 73.8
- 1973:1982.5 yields 68.5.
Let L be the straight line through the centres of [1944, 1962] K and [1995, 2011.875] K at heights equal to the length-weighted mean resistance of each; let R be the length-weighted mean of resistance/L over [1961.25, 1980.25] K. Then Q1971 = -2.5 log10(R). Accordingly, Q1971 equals 0.03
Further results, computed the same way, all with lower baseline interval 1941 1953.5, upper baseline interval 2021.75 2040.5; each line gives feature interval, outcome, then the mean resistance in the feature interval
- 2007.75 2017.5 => -0.04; 74.7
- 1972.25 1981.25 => 0.04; 67.9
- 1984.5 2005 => 0.00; 71.2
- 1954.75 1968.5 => 0.03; 68.1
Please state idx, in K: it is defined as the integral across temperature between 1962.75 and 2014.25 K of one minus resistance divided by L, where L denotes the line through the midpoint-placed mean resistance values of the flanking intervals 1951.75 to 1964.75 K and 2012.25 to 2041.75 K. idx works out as 0.5 K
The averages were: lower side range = 69.4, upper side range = 72.7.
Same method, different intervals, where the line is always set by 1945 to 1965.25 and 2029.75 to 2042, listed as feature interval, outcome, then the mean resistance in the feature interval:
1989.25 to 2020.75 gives -0.9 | 72.1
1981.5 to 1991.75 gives -0.2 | 71.3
